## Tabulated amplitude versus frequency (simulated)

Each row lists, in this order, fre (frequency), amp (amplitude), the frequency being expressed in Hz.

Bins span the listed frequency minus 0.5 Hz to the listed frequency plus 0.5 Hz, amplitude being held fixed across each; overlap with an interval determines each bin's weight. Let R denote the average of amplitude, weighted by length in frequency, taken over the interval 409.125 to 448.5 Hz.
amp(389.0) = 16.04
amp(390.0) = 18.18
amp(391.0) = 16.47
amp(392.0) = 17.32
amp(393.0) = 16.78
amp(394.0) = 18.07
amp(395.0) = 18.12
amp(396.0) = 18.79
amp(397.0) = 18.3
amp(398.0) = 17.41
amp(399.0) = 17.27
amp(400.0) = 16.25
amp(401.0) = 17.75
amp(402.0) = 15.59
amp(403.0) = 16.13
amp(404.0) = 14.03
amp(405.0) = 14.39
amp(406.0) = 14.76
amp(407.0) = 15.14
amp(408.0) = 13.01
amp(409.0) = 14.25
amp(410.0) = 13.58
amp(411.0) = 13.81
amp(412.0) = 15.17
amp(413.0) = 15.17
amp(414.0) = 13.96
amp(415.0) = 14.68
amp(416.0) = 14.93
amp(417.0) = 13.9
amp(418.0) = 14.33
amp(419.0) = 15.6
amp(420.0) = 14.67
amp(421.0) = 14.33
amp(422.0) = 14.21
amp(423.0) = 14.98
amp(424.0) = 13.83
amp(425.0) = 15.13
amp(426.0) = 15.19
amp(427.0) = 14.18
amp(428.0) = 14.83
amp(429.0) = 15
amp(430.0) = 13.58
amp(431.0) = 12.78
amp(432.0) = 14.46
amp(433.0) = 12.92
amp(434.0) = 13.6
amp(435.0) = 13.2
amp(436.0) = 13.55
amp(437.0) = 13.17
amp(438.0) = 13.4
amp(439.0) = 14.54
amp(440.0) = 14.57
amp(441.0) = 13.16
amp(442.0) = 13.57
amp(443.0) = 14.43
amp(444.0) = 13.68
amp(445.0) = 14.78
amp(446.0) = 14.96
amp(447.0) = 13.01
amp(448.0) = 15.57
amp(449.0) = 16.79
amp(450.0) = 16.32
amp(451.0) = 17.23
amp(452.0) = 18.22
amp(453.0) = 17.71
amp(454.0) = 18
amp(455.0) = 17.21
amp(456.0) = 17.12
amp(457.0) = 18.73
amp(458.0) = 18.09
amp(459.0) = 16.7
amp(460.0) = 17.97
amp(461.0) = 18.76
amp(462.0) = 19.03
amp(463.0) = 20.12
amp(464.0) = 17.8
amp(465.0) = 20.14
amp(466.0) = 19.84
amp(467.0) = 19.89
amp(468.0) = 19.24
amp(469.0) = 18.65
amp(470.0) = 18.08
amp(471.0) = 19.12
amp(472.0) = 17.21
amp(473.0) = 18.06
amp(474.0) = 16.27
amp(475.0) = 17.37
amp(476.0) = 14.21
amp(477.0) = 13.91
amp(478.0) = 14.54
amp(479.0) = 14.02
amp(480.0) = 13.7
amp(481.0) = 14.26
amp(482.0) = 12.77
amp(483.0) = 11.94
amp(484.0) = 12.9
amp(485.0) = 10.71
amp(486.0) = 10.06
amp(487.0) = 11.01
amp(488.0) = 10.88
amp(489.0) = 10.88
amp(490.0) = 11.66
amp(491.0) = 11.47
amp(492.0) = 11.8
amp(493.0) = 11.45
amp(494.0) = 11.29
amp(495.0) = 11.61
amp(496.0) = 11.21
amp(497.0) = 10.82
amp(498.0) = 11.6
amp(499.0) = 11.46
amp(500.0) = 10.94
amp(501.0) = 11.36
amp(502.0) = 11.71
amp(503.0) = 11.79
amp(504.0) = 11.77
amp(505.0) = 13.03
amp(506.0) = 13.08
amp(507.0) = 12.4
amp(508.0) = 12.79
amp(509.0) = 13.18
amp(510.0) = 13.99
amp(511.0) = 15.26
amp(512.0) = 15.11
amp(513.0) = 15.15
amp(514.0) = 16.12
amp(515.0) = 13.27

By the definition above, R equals 14.2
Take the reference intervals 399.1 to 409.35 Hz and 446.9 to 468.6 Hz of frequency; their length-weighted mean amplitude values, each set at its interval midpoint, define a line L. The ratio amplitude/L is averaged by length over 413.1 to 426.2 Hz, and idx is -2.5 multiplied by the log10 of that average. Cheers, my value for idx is 0.10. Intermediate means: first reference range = 15.2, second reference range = 18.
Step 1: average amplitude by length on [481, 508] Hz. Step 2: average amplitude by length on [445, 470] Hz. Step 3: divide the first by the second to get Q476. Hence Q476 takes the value 0.66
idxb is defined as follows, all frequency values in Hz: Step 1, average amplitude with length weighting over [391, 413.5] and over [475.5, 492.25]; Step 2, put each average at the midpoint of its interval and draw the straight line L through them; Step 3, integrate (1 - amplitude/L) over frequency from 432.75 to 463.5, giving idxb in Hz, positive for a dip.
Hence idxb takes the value -4.3 Hz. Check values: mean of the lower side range 16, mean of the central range 15.8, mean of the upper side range 12.4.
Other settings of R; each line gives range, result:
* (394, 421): 15.5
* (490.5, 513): 12.3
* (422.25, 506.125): 14.6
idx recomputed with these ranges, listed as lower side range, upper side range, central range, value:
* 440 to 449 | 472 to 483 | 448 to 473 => -0.24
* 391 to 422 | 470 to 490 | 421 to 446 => 0.07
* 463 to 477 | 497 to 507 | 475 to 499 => 0.20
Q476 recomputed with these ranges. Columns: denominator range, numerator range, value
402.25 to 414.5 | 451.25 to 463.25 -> 1.25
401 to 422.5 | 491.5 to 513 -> 0.84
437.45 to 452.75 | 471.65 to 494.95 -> 0.87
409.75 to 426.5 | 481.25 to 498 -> 0.79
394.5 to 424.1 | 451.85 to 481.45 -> 1.14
